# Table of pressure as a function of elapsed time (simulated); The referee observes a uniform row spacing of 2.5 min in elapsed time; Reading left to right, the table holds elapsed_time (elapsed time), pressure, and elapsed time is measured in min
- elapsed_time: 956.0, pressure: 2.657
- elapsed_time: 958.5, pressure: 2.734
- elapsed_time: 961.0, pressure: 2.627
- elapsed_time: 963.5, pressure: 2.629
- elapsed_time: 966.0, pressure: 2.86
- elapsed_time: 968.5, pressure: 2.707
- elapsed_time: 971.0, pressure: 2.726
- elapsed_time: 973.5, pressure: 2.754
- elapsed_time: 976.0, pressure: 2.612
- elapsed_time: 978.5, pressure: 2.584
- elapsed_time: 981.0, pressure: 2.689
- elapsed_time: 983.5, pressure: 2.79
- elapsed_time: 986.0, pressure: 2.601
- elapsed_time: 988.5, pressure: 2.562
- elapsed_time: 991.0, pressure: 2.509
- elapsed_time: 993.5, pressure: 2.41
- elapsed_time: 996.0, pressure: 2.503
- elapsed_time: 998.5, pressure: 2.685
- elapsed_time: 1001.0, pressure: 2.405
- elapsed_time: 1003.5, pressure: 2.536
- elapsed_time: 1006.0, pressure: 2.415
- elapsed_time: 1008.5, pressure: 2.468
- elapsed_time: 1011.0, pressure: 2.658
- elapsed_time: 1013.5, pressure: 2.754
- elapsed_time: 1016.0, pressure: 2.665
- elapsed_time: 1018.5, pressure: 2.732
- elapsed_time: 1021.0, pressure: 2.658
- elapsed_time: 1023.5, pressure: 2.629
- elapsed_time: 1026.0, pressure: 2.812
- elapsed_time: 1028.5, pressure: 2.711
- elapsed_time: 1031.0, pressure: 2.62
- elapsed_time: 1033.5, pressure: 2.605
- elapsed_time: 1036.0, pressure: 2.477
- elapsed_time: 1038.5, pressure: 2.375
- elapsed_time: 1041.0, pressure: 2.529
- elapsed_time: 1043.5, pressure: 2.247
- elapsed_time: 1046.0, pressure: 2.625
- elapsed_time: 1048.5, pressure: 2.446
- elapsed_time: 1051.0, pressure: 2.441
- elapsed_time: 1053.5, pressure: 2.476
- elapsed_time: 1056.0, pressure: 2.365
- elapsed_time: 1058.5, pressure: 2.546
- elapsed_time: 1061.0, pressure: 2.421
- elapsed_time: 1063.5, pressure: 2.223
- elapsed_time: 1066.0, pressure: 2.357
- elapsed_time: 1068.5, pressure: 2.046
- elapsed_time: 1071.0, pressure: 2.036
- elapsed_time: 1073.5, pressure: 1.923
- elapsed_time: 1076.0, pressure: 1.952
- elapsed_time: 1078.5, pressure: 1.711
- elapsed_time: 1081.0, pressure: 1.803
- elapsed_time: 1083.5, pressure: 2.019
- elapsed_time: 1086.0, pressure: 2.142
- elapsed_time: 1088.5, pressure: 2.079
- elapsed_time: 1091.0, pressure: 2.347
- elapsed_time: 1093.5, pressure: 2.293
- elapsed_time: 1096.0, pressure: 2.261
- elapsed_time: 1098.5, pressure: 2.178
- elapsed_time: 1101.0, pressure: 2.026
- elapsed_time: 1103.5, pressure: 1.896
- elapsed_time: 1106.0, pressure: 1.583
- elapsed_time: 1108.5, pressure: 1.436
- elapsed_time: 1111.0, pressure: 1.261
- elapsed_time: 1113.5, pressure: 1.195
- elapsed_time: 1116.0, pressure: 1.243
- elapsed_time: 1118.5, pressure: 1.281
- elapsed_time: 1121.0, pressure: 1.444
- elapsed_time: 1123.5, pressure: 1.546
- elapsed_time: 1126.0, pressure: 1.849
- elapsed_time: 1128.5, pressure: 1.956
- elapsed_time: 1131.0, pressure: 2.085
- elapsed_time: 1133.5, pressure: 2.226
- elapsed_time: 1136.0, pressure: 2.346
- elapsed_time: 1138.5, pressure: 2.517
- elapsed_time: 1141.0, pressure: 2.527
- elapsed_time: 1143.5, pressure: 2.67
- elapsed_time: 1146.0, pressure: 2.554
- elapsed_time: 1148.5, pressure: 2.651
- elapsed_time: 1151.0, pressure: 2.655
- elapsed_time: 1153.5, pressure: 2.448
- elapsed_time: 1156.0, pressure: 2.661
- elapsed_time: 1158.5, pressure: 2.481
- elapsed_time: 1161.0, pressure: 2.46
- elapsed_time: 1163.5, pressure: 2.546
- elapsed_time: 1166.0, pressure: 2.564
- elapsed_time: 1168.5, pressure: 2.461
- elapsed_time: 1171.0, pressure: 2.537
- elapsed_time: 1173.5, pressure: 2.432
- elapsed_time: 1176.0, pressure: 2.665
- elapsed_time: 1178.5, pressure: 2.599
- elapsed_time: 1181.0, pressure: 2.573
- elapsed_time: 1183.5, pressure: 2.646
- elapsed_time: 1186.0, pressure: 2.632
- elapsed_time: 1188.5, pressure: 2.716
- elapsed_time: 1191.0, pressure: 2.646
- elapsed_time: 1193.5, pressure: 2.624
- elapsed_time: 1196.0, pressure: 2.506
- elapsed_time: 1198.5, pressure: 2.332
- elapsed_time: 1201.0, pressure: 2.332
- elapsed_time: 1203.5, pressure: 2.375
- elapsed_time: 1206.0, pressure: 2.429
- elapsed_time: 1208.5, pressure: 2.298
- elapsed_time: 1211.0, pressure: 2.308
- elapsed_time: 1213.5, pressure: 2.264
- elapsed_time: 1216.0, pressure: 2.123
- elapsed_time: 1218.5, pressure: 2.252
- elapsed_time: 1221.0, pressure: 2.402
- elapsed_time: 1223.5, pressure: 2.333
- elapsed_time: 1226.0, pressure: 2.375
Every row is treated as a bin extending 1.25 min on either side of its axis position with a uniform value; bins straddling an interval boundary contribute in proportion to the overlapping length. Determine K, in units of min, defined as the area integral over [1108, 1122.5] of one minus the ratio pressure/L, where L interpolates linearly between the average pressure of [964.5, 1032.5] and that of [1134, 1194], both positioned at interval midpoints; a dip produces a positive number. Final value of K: 7.2 min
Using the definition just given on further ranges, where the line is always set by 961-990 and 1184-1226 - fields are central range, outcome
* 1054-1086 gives 5.53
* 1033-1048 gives 0.78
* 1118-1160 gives 4.06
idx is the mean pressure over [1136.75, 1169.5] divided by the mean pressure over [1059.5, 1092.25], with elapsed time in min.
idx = 1.22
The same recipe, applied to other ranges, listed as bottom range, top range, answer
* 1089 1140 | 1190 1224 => 1.28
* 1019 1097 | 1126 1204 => 1.07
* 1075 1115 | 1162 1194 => 1.37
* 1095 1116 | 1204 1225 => 1.36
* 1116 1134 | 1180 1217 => 1.43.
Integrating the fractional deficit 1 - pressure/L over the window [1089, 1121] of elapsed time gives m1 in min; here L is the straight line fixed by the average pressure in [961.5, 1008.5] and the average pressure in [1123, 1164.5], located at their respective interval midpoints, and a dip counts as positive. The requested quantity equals 9.1 min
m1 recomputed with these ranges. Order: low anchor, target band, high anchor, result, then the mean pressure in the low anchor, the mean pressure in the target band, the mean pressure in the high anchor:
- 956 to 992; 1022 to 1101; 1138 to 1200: 9.47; 2.67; 2.31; 2.56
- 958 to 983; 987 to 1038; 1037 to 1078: -1.74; 2.69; 2.59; 2.3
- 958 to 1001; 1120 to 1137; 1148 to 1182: 4.27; 2.64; 1.92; 2.55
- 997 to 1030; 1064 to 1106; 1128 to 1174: 8.07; 2.62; 2.06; 2.47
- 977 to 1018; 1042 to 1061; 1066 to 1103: -1.59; 2.58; 2.45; 2.07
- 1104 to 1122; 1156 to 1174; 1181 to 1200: -2.74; 1.37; 2.51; 2.58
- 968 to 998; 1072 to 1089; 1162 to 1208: 4.18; 2.62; 1.94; 2.53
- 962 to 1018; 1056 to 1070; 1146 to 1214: 1.41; 2.62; 2.32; 2.52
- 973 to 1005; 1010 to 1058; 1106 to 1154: -3.59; 2.58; 2.57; 1.98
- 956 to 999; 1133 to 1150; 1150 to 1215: 0.14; 2.65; 2.51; 2.51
